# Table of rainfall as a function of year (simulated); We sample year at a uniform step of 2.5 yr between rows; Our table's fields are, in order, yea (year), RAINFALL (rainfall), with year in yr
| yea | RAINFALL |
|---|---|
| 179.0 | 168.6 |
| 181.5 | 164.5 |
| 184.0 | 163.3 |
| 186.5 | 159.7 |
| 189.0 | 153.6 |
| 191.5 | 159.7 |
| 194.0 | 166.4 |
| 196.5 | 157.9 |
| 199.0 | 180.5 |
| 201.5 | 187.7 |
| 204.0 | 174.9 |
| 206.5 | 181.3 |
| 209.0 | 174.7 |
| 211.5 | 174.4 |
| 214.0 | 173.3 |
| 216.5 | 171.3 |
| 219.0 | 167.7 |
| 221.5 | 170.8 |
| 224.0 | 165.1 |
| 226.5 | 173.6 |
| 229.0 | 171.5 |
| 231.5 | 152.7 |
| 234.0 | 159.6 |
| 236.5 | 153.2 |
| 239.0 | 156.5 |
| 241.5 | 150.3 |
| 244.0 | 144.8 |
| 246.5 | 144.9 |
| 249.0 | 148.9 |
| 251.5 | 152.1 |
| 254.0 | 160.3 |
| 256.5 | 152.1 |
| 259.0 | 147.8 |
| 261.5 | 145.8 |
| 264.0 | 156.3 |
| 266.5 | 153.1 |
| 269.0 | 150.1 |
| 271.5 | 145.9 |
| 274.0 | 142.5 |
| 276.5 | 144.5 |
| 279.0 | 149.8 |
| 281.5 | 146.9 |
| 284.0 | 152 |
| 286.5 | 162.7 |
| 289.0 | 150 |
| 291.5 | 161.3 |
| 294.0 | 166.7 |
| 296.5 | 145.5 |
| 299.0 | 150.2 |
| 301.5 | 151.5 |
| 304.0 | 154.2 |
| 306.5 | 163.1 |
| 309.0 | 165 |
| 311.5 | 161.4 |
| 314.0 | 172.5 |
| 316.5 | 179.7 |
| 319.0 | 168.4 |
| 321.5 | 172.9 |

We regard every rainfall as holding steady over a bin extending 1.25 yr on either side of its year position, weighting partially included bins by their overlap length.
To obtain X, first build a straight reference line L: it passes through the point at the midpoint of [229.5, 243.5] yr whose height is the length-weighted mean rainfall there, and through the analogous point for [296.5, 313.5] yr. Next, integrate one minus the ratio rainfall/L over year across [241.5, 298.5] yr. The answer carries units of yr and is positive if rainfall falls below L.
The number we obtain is 1.8 yr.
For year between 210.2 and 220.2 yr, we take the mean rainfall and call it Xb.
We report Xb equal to 172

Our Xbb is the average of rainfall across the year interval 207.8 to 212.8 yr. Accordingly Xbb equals 175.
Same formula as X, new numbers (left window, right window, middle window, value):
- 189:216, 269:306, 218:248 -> 1.07 yr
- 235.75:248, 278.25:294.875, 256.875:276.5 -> 0.55 yr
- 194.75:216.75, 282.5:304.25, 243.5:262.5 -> 1.66 yr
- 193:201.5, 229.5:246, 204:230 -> -1.61 yr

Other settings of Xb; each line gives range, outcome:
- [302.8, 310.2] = 161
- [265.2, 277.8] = 147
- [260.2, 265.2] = 151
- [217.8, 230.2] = 170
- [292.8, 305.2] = 154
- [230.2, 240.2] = 156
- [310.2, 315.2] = 167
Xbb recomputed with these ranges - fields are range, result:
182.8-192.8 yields 159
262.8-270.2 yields 153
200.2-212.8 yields 179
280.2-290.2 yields 153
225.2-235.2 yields 164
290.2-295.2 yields 164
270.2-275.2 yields 144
